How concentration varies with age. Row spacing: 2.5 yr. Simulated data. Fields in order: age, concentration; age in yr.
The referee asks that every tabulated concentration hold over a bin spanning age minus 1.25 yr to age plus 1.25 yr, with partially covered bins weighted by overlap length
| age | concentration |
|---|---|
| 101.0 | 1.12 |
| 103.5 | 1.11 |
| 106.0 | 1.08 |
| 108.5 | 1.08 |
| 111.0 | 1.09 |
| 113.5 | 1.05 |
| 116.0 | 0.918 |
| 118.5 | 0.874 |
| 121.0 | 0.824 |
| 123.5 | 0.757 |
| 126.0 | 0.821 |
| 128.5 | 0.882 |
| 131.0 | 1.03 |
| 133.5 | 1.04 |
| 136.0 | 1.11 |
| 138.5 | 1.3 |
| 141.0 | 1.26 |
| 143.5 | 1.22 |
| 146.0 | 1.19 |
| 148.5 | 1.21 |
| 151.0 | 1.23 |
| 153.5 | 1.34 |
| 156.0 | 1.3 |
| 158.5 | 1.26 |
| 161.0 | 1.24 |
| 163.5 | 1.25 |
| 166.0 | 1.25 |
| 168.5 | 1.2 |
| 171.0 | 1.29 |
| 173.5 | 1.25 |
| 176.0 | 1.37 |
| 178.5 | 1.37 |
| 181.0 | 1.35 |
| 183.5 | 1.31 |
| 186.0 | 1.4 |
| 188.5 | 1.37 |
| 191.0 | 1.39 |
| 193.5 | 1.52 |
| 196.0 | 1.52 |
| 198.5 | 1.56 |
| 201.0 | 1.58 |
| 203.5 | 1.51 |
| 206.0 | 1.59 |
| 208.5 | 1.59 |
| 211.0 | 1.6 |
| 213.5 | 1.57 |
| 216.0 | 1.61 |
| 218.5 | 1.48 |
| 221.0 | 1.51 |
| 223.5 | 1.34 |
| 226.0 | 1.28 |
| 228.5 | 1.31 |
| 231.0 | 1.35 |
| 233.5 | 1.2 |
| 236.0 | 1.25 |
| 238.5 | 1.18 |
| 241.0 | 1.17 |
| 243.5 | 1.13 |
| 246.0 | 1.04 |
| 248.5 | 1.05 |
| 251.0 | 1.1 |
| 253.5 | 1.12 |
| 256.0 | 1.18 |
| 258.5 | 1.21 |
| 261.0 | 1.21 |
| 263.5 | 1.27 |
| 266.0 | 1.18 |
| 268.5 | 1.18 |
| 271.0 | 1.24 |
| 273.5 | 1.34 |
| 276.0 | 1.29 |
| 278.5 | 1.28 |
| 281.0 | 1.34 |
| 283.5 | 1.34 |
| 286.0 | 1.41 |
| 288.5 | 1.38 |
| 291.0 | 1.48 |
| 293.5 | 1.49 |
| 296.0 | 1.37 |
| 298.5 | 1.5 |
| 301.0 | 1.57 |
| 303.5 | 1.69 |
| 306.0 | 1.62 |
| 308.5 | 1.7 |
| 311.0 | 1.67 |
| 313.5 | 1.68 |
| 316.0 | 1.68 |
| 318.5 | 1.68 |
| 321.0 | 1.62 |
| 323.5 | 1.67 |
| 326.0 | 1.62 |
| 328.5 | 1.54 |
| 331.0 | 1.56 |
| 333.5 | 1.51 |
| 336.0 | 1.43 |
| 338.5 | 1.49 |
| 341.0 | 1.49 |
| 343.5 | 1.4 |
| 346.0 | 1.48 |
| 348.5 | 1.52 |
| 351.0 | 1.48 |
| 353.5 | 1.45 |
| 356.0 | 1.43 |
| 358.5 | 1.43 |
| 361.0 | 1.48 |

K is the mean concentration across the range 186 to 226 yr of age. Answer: 1.51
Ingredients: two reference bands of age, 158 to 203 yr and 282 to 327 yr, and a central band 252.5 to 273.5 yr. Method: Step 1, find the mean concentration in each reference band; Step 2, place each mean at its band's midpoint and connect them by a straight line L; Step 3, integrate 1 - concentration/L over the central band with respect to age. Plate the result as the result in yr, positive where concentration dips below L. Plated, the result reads 4.1 yr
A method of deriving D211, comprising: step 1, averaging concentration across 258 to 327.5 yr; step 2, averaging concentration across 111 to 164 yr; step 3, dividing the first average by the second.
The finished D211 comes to 1.3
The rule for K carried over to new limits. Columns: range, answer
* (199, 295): 1.33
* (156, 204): 1.36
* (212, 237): 1.39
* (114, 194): 1.19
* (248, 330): 1.42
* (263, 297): 1.33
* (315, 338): 1.59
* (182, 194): 1.39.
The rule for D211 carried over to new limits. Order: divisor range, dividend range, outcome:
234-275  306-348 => 1.34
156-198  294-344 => 1.18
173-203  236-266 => 0.81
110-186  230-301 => 1.09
